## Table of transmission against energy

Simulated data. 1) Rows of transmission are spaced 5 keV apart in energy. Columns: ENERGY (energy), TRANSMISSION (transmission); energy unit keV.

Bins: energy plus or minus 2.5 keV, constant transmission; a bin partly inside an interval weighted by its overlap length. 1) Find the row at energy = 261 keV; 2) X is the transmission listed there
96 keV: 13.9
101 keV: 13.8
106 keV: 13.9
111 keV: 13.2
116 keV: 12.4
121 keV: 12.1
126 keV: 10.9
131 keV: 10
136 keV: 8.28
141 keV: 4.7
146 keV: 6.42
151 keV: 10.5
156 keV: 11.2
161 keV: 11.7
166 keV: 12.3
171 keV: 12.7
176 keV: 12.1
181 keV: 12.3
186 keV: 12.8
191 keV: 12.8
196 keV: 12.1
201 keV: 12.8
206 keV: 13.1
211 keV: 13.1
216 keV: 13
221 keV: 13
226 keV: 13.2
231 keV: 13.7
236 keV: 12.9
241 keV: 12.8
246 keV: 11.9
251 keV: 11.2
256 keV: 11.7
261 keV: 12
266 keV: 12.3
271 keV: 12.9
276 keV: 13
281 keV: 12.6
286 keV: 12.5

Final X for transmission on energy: 12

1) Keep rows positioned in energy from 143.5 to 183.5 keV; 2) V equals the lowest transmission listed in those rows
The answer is 6.42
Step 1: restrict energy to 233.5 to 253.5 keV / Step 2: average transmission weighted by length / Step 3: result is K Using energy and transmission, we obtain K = 12.2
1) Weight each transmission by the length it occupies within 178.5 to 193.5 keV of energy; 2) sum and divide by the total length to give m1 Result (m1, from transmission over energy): 12.6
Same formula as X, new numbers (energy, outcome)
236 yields 12.9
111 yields 13.2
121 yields 12.1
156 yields 11.2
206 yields 13.1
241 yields 12.8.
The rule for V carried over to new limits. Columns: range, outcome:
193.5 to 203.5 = 12.1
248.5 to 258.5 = 11.2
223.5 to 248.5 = 11.9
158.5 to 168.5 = 11.7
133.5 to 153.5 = 4.7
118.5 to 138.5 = 8.28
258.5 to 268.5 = 12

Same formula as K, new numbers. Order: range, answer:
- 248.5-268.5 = 11.8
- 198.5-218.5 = 13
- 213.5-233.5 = 13.2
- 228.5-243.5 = 13.1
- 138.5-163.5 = 8.9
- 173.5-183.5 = 12.2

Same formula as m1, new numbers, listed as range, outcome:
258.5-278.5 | 12.6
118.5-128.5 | 11.5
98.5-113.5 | 13.6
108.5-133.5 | 11.7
